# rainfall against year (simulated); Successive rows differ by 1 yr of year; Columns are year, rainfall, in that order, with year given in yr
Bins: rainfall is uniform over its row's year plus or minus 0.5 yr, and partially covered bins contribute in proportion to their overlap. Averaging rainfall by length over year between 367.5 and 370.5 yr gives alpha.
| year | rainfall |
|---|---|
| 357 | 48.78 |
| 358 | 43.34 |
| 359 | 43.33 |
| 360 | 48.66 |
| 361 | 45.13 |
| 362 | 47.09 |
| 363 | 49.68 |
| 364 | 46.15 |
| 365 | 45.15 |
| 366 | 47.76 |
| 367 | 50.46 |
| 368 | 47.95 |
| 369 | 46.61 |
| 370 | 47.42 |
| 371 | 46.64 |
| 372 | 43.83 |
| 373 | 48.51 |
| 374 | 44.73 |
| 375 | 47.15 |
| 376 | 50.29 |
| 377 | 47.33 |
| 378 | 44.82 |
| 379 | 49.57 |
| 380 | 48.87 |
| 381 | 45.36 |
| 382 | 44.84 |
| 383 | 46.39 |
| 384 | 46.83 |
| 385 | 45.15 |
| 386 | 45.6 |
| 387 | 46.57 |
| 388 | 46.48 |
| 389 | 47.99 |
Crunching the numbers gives 47.3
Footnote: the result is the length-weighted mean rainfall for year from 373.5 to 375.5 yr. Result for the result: 45.9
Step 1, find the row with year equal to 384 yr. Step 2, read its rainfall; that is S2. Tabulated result 46.83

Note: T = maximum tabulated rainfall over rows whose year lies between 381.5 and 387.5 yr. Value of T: 46.83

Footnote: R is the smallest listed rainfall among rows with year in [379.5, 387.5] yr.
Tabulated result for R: 44.84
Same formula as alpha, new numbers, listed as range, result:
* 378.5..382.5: 47.2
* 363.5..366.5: 46.4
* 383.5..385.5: 46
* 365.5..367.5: 49.1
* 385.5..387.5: 46.1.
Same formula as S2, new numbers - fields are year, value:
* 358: 43.34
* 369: 46.61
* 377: 47.33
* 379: 49.57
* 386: 45.6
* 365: 45.15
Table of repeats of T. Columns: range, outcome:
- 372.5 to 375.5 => 48.51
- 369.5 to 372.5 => 47.42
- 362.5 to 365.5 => 49.68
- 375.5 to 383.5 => 50.29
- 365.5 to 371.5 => 50.46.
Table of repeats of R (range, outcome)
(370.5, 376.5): 43.83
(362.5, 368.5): 45.15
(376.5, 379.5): 44.82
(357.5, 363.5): 43.33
